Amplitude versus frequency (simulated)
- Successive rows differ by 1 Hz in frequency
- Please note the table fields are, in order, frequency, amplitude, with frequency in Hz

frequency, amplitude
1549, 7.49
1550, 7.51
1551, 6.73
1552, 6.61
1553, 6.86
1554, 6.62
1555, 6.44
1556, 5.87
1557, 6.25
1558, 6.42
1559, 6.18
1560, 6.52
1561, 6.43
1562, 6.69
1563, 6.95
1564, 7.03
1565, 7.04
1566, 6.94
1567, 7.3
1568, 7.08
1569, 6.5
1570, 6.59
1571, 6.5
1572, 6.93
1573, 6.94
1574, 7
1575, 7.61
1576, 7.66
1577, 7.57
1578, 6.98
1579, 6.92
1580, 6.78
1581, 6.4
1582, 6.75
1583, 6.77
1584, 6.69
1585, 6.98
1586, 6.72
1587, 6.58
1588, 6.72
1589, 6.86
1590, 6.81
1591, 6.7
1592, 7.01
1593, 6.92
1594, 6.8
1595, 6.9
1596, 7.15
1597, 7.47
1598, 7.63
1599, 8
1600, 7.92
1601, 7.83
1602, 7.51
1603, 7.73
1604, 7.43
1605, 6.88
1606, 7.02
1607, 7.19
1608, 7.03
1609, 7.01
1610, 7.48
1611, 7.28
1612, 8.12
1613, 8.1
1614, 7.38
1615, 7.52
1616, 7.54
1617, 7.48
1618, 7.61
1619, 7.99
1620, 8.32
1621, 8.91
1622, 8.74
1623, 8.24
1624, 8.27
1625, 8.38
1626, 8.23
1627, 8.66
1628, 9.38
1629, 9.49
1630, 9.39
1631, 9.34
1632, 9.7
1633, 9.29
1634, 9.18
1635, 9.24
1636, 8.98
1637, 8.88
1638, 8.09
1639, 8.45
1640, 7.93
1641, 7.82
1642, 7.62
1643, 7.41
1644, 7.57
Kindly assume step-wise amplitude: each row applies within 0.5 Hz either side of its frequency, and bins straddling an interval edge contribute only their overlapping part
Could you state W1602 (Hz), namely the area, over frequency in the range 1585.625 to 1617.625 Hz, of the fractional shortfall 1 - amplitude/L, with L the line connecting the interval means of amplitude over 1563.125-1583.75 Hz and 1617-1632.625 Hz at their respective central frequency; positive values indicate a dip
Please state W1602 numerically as 2.53 Hz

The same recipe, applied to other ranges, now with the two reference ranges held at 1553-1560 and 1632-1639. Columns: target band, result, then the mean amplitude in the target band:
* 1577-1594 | 1.2 Hz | 6.81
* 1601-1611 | 0.9 Hz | 7.28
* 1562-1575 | -0.3 Hz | 6.92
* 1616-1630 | 0.2 Hz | 8.44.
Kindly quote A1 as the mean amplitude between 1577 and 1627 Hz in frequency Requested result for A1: 7.4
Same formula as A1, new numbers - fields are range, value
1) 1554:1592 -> 6.79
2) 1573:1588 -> 6.95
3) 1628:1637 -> 9.3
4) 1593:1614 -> 7.41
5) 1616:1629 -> 8.36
